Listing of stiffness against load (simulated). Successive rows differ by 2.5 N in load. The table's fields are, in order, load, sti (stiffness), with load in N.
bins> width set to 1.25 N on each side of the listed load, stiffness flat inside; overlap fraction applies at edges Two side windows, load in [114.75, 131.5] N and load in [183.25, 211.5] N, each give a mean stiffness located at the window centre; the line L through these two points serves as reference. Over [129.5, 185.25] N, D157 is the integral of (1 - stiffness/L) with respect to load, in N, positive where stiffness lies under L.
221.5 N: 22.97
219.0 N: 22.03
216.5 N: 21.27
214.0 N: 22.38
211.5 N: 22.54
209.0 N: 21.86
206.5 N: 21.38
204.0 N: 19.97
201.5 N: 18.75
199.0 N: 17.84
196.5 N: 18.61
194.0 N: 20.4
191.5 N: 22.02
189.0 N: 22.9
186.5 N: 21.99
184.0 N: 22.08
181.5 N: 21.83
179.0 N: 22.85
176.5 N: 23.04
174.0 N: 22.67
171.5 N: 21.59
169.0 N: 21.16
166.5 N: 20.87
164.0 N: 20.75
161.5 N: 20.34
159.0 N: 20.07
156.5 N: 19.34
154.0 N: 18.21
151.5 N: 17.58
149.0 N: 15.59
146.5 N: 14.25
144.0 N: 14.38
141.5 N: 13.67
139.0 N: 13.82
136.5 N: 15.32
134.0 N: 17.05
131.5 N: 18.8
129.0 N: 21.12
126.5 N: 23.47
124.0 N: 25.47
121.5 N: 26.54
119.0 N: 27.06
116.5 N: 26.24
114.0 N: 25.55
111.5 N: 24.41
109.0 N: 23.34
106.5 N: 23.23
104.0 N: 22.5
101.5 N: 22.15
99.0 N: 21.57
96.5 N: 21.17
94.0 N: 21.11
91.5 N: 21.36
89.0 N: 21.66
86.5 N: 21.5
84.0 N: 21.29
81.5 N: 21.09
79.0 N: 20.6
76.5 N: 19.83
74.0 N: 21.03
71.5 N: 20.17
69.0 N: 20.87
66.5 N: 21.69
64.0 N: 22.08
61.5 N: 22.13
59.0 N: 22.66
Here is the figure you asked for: 9.2 N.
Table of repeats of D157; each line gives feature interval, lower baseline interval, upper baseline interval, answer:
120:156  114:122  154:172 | 8.4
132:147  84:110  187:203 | 4.4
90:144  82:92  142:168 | -4.1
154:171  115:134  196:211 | 1.2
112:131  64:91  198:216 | -3.5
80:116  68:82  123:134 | -2.3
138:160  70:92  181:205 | 4.7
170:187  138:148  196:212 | -4.6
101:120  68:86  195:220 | -3.4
